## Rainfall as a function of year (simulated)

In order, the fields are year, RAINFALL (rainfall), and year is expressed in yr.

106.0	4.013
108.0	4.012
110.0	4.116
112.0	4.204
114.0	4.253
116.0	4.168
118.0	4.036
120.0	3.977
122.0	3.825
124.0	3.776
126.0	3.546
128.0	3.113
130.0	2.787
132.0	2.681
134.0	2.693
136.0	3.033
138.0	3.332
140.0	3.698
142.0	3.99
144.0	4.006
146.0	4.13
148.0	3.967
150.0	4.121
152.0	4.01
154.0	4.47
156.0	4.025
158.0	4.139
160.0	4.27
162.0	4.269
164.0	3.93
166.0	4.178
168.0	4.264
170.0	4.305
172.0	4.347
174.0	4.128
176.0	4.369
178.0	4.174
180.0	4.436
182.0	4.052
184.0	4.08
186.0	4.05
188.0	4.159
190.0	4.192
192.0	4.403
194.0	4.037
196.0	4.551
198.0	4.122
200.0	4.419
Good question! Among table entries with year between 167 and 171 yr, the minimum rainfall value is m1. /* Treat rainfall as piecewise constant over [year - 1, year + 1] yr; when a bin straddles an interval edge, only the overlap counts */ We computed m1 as 4.264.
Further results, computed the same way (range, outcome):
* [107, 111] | 4.012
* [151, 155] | 4.01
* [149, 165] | 3.93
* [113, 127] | 3.546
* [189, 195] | 4.037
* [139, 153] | 3.698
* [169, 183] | 4.052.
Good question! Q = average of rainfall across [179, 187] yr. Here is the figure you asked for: 4.15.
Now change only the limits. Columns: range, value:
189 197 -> 4.3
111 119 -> 4.17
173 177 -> 4.25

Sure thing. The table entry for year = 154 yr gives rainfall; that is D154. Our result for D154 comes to 4.47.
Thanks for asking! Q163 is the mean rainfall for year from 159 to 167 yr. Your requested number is 4.16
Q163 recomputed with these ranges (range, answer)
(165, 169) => 4.22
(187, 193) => 4.25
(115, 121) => 4.06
